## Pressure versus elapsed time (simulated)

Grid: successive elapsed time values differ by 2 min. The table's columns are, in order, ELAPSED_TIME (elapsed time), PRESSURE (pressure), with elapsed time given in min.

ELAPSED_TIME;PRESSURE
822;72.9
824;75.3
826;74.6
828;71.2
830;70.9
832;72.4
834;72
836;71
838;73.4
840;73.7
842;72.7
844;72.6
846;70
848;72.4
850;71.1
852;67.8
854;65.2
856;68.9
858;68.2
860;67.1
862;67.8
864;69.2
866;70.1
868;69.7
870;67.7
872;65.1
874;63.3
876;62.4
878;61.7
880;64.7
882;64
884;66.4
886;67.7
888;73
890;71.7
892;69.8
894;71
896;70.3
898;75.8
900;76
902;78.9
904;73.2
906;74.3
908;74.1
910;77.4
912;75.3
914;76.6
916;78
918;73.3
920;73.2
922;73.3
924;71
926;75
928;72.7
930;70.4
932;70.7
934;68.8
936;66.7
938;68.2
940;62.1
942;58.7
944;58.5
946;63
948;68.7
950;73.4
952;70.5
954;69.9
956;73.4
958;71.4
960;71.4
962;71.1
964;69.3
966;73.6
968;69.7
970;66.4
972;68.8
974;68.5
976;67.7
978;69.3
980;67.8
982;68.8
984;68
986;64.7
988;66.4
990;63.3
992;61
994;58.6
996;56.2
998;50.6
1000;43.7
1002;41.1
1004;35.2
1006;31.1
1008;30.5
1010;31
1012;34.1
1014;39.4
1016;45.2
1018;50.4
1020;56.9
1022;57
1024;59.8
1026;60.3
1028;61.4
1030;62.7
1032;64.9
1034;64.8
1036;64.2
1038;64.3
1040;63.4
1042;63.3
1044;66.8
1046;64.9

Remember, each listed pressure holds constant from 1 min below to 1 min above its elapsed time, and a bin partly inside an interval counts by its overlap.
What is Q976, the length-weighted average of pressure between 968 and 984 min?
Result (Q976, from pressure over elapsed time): 68.3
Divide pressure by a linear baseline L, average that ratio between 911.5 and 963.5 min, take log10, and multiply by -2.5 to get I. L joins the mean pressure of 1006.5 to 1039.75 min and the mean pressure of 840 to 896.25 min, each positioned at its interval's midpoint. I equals -0.14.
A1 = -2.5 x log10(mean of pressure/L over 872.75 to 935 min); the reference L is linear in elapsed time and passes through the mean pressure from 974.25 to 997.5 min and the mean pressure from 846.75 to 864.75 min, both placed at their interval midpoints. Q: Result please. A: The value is -0.07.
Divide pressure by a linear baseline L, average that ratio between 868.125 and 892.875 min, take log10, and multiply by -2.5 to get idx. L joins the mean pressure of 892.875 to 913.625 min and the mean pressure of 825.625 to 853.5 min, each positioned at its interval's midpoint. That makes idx 0.11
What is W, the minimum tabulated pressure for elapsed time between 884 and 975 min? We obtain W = 58.5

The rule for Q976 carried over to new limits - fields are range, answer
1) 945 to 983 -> 69.6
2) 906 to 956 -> 70.5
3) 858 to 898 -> 67.7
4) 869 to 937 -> 71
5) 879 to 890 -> 67.6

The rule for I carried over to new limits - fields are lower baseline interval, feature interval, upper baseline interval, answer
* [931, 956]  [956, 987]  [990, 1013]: -0.237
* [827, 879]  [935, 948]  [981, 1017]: -0.111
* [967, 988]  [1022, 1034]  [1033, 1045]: 0.058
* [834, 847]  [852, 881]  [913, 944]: 0.080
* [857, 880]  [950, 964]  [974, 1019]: -0.248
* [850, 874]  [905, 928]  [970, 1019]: -0.201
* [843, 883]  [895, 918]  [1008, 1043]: -0.177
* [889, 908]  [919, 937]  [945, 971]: 0.008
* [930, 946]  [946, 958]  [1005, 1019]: -0.180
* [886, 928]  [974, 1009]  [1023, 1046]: 0.198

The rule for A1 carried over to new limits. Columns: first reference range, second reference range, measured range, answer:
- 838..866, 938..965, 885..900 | -0.04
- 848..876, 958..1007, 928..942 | -0.06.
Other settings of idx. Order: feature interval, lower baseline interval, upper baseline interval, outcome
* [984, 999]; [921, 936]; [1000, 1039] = -0.073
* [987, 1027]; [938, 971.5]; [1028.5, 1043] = 0.323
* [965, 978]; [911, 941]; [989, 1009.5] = -0.225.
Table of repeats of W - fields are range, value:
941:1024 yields 30.5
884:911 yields 66.4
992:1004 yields 35.2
